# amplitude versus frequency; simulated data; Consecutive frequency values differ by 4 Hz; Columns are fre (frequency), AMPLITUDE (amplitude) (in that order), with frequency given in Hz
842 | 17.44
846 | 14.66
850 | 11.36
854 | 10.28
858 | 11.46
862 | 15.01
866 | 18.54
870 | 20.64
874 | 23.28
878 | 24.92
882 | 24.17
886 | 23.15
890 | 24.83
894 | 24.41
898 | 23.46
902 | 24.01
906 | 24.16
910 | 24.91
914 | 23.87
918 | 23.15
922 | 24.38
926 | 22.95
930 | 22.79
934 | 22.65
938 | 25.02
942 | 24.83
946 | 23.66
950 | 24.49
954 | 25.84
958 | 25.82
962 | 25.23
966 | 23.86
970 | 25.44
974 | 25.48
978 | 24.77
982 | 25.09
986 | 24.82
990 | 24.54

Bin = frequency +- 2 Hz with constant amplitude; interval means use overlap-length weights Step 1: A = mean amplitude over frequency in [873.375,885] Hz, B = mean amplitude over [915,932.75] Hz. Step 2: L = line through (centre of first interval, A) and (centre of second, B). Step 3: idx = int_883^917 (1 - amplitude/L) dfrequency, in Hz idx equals -0.5 Hz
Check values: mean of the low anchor 24.1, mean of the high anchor 23.3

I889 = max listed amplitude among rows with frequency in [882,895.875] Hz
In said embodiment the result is 24.83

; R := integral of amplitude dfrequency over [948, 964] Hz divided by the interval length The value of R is 25.3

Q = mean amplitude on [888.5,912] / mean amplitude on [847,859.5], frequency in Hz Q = 2.15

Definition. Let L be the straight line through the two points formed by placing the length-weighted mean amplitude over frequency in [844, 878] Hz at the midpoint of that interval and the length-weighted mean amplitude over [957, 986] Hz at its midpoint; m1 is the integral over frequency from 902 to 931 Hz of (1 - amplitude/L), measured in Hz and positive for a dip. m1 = -4.5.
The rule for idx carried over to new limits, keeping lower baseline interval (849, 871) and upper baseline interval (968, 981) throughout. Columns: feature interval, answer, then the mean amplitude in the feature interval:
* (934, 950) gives -1.54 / 24.3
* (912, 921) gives -1.75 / 23.6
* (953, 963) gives -0.84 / 25.6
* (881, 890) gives -3.77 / 23.9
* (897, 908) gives -3.29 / 23.9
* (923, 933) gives -1.05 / 23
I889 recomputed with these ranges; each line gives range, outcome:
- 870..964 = 25.84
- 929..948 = 25.02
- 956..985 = 25.82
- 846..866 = 18.54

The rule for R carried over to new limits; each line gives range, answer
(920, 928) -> 23.7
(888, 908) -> 24.2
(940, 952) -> 24.3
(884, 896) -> 24.1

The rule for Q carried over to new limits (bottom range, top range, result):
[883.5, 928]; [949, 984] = 1.05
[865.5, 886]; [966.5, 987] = 1.10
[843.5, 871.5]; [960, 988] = 1.72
